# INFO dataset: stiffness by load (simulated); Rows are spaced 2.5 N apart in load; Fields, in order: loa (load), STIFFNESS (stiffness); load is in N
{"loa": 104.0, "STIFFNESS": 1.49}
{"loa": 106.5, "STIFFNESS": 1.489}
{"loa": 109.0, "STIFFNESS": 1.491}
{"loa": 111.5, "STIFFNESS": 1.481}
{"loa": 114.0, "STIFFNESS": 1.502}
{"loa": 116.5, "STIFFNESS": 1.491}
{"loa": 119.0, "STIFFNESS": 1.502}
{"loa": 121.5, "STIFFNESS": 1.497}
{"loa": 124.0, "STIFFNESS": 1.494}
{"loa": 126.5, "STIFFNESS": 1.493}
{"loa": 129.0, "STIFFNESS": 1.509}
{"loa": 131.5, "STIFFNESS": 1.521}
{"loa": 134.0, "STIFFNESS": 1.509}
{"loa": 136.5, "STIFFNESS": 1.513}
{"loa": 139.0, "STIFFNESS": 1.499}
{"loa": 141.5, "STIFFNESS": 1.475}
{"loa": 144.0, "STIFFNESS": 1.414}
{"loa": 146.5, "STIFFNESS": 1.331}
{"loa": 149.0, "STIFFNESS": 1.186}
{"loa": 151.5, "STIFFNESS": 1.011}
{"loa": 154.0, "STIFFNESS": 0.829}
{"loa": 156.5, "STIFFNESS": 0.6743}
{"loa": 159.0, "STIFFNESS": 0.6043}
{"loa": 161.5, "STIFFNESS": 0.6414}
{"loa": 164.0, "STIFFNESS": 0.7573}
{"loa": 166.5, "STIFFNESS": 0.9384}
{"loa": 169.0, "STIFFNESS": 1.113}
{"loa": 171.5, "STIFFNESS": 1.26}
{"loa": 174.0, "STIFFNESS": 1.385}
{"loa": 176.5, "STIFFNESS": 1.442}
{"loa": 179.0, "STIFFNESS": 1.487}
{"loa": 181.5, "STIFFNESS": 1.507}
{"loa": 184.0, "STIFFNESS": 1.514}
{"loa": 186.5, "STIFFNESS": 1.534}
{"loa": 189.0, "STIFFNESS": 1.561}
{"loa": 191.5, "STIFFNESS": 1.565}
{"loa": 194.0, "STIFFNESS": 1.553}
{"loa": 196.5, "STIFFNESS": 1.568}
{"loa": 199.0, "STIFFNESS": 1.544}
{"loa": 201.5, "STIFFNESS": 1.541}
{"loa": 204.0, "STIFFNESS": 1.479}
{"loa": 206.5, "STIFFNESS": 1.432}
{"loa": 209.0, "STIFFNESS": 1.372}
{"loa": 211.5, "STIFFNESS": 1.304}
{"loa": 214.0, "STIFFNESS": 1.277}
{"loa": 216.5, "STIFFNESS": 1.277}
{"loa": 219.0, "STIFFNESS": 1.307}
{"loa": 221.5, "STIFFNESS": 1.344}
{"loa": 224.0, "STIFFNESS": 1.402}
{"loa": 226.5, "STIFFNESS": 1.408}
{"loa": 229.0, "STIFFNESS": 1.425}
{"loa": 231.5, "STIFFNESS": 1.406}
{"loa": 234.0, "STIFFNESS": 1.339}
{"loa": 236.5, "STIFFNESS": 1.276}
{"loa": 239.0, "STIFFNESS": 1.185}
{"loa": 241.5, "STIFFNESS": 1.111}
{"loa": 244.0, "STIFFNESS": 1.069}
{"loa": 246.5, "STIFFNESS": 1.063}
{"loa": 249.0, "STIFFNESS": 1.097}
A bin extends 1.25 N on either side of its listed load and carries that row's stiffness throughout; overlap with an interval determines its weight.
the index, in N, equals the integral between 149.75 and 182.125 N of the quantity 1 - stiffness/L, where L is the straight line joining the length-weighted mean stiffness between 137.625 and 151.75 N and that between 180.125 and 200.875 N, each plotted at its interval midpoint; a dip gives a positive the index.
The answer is 9.0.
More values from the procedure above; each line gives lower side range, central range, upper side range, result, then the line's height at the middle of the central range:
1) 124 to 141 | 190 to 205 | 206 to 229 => -1.7 N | 1.39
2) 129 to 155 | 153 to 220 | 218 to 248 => 1.5 N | 1.31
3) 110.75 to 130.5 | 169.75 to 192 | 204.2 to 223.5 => -1.1 N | 1.4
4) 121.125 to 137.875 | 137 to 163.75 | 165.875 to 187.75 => 7.1 N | 1.44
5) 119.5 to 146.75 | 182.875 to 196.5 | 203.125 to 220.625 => -1.6 N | 1.39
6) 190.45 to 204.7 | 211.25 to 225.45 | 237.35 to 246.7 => 0.2 N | 1.35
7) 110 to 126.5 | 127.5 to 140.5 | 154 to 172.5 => -2.5 N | 1.27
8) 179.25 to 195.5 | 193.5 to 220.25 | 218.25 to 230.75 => 0.7 N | 1.45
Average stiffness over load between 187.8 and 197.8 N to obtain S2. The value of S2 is 1.56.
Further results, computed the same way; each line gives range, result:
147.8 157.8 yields 0.922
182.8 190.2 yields 1.54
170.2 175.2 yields 1.32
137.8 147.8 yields 1.43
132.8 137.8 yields 1.51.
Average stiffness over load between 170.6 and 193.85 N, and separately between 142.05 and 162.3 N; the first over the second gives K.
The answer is 1.5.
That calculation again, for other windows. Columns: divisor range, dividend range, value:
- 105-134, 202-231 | 0.92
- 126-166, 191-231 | 1.21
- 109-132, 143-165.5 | 0.62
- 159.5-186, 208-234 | 1.13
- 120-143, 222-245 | 0.86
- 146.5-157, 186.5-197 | 1.57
